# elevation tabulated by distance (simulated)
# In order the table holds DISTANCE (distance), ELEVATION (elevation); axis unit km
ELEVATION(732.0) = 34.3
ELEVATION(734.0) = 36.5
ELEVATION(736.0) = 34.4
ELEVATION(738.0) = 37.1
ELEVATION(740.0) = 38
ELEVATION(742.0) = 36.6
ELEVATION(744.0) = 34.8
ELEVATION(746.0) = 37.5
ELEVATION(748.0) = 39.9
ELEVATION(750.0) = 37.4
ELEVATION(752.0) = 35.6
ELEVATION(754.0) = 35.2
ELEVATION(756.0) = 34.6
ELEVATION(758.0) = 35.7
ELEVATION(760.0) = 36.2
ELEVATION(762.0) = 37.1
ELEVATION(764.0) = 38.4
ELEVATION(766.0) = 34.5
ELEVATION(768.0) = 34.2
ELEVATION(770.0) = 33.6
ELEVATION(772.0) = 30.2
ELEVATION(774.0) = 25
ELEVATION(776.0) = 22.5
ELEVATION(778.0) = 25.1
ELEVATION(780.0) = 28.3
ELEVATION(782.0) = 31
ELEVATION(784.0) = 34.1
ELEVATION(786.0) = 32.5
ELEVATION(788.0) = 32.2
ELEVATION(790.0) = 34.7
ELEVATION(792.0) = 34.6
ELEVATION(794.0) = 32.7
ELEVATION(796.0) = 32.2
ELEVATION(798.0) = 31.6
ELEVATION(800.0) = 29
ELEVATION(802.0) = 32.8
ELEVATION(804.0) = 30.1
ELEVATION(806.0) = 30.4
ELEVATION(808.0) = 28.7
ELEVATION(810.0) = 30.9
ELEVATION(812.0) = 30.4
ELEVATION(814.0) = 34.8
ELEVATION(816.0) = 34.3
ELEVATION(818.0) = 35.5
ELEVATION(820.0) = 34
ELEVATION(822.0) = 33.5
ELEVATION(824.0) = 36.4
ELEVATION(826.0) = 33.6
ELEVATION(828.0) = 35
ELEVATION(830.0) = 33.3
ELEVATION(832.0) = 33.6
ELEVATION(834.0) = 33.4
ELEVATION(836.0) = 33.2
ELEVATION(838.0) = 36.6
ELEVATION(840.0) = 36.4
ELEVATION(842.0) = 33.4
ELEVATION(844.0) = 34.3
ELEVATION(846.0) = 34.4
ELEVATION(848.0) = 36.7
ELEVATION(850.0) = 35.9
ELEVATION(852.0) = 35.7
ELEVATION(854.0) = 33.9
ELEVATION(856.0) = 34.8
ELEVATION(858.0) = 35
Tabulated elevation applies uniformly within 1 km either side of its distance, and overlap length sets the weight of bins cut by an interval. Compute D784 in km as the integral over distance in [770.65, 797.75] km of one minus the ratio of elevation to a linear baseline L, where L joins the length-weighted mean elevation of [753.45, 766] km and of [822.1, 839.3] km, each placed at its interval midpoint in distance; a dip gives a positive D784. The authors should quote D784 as 3.8 km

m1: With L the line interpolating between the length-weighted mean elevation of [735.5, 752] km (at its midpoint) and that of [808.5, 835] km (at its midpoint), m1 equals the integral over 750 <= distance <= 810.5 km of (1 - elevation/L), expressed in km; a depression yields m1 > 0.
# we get 5.5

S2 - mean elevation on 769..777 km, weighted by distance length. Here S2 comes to 27.8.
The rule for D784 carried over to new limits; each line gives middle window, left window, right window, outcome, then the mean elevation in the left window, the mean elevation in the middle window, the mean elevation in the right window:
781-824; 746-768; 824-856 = 3.62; 36.4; 32.5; 34.7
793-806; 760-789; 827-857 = 0.54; 31.5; 31.3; 34.7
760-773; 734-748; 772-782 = -2.40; 36.7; 34.8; 26.3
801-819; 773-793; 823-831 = 0.46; 30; 32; 34.6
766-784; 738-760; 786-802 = 2.55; 36.5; 29.4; 32.5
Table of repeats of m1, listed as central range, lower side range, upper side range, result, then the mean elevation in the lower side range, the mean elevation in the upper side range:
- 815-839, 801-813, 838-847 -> -1.0 km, 30.5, 34.8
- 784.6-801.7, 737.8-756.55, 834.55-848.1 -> 1.6 km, 36.7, 34.8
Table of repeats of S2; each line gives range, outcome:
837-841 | 36.5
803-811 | 30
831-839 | 34.2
